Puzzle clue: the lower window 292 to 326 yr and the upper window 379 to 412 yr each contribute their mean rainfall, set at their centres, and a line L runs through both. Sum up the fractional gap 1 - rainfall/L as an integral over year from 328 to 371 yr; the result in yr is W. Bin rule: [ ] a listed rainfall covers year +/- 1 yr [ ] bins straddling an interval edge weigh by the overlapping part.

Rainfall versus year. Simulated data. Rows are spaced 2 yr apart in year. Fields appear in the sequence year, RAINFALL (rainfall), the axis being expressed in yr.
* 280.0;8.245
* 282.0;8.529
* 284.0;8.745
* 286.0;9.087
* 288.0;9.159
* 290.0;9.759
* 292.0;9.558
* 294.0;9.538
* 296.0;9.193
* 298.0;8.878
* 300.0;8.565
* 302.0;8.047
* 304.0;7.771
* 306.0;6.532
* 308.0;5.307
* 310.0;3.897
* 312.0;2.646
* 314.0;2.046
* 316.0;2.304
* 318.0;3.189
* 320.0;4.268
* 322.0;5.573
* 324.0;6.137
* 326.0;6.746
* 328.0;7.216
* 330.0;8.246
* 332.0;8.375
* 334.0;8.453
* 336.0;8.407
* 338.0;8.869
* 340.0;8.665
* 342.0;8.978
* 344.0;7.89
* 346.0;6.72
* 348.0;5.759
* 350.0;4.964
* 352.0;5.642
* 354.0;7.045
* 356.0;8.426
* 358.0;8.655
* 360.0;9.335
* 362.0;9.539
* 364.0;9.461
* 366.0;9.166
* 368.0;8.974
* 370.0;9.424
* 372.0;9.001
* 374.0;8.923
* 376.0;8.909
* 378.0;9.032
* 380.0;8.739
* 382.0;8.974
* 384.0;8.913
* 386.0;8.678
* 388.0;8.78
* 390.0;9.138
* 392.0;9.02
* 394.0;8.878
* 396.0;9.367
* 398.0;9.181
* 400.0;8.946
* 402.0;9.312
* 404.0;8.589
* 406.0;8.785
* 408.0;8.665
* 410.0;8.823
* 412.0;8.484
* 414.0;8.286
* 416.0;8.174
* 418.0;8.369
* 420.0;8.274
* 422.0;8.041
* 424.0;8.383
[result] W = -4.48 yr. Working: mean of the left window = 6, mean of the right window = 8.91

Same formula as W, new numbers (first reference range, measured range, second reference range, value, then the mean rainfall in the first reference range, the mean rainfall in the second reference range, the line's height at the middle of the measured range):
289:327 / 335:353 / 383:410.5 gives 0.06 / 6.31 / 8.94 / 7.38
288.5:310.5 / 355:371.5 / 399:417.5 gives -1.40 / 8.03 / 8.67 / 8.4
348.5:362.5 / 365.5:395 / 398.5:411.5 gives -2.84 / 7.52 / 8.85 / 8.19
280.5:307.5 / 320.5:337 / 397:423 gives 2.55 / 8.65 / 8.61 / 8.64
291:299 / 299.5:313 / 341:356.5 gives 4.31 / 9.29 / 6.88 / 8.79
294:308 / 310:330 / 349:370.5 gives 8.61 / 8.06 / 8.21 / 8.11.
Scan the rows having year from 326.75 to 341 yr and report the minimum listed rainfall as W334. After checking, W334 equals 7.216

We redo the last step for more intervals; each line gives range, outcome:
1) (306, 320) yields 2.046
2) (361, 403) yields 8.678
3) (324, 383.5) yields 4.964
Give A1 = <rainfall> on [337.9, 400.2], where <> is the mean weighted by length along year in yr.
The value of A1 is 8.49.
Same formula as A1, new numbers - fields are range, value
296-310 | 7.38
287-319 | 6.65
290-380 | 7.41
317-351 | 6.97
